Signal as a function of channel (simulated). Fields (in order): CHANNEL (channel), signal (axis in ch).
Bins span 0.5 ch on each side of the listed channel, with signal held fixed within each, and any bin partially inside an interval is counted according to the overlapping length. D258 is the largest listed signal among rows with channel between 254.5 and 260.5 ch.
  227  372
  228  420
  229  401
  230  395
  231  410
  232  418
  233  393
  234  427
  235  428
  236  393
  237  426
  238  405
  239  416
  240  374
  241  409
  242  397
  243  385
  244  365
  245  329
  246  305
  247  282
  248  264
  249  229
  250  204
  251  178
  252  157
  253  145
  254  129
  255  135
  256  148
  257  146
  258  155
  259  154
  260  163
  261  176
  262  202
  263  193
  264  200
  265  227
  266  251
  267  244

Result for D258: 163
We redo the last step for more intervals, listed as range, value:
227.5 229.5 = 420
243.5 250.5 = 365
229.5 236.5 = 428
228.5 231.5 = 410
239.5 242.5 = 409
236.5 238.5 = 426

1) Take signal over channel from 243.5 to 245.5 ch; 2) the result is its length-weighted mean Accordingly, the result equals 347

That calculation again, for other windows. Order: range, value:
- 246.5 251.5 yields 231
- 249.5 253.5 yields 171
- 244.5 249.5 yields 282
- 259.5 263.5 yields 184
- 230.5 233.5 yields 407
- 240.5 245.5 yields 377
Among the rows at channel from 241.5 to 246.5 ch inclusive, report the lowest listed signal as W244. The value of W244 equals 305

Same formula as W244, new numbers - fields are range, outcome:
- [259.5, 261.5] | 163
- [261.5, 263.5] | 193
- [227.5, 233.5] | 393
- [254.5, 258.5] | 135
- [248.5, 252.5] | 157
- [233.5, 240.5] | 374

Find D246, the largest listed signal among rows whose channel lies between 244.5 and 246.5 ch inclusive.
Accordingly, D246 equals 329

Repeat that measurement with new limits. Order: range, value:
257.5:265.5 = 227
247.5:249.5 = 264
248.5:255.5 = 229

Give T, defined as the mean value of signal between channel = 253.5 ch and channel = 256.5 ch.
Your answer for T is 137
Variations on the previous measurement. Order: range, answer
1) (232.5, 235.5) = 416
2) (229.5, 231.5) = 402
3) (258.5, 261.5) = 164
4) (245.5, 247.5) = 294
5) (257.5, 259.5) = 154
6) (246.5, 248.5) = 273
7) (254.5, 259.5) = 148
